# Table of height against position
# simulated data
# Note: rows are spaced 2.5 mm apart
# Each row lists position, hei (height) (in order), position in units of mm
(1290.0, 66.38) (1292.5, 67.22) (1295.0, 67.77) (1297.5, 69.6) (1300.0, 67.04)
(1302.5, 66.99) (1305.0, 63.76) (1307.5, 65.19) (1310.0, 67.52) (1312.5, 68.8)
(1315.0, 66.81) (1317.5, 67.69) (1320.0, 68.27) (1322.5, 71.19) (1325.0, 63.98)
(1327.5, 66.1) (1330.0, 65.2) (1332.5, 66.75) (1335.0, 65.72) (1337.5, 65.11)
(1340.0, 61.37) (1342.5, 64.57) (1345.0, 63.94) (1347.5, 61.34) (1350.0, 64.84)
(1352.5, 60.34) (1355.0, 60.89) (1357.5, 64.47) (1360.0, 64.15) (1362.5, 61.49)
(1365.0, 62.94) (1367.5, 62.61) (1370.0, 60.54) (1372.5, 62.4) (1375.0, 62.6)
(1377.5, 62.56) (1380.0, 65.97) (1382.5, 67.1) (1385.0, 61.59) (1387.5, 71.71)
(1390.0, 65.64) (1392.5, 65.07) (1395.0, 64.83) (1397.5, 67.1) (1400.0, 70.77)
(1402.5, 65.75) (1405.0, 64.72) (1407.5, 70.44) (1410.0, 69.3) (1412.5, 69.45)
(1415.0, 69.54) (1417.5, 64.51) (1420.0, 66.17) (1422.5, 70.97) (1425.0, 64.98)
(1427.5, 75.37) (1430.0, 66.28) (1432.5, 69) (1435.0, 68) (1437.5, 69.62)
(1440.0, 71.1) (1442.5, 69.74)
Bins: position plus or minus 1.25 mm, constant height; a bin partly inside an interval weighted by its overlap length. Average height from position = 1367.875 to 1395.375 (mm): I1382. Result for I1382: 64.5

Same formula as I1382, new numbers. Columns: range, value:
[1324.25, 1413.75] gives 64.8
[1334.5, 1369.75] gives 63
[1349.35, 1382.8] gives 62.9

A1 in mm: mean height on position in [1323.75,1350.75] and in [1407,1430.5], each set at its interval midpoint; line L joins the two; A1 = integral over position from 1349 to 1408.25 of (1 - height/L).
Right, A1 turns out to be 1.8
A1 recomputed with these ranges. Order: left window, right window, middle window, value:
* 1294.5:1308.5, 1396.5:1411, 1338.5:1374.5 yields 2.6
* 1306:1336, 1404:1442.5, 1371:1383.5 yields 0.7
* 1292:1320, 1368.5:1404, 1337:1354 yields 0.8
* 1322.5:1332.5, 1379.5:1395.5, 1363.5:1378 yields 0.8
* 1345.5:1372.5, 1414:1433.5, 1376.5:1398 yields -0.2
